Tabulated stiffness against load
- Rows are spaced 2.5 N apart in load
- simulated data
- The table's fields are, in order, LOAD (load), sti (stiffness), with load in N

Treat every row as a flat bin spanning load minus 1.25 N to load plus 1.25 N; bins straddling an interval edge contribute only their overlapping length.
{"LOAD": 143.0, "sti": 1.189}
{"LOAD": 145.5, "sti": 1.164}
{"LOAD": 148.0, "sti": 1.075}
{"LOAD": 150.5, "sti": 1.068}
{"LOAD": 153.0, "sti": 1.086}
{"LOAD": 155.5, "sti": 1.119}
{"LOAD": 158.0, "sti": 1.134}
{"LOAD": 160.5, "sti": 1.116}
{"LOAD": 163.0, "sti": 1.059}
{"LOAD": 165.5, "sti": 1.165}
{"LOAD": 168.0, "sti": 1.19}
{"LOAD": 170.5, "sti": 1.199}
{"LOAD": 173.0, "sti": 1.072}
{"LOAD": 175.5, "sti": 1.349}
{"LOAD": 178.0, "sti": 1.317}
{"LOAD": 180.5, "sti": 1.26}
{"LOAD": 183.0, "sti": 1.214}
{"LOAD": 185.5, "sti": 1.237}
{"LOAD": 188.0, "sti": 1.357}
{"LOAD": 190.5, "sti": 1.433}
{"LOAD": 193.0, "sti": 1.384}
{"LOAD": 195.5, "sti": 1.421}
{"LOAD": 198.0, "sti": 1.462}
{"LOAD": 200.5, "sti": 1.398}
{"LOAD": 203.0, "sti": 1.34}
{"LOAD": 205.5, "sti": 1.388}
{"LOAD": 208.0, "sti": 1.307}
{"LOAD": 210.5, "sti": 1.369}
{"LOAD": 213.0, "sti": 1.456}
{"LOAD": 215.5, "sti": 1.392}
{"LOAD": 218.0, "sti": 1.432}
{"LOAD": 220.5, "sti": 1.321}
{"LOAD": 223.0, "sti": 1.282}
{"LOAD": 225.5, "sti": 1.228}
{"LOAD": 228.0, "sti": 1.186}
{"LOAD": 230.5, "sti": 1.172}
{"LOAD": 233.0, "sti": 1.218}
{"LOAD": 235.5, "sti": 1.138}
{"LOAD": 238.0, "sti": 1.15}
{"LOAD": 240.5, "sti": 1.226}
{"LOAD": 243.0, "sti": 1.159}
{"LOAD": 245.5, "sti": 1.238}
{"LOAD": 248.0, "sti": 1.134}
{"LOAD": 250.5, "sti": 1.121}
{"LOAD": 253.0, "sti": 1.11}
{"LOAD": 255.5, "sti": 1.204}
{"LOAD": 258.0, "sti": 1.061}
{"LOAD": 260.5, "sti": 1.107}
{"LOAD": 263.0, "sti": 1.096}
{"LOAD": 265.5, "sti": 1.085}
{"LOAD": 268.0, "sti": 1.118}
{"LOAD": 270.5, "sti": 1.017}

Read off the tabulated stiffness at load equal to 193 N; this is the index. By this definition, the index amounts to 1.384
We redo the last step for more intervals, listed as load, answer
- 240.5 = 1.226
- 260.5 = 1.107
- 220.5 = 1.321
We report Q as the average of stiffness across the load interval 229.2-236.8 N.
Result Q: 1.18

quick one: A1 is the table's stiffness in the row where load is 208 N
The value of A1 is 1.307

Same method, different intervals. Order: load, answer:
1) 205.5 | 1.388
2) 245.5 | 1.238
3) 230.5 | 1.172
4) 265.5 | 1.085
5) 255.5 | 1.204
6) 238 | 1.15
